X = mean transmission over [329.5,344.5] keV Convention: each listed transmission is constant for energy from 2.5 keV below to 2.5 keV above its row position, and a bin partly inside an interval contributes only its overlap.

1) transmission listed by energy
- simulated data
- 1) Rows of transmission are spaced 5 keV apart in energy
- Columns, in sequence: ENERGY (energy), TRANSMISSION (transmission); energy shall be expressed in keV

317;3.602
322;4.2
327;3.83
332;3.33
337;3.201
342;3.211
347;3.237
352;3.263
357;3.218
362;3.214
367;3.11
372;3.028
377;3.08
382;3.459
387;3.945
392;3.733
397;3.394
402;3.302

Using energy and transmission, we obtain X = 3.25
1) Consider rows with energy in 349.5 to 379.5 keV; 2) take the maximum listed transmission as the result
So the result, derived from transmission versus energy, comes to 3.263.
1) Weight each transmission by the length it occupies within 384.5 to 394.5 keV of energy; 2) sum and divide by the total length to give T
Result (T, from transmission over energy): 3.84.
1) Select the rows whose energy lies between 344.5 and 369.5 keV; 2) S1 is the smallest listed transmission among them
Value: 3.11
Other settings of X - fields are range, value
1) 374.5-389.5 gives 3.49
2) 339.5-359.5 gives 3.23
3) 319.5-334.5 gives 3.79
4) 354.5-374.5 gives 3.14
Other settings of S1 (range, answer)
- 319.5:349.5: 3.201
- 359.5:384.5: 3.028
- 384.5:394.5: 3.733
